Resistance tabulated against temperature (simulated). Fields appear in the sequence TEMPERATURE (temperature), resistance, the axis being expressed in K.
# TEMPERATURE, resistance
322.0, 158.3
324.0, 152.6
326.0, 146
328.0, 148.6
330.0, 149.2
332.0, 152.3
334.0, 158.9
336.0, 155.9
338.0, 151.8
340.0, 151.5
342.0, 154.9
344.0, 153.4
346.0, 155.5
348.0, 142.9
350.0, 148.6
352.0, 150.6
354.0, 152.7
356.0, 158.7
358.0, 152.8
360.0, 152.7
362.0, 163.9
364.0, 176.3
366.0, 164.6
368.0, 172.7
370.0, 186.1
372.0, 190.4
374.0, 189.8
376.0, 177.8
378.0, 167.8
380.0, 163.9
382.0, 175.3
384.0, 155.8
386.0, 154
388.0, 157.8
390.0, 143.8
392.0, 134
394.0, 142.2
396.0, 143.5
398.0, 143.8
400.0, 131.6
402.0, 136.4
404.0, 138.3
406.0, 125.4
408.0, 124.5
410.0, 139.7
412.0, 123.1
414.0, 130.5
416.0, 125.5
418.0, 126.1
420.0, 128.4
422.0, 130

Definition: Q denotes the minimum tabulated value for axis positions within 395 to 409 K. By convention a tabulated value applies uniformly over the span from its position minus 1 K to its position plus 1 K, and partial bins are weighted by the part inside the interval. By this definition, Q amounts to 124.5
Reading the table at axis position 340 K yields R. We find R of 151.5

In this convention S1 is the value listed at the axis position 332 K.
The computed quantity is 152.3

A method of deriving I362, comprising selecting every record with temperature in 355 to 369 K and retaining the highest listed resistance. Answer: 176.3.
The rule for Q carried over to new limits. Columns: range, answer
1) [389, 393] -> 134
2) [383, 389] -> 154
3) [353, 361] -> 152.7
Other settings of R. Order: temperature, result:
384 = 155.8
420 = 128.4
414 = 130.5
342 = 154.9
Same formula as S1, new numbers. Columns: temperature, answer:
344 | 153.4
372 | 190.4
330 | 149.2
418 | 126.1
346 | 155.5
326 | 146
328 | 148.6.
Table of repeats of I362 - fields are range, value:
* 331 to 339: 158.9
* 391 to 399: 143.8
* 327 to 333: 152.3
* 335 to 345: 155.9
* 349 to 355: 152.7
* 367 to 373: 190.4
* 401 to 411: 139.7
